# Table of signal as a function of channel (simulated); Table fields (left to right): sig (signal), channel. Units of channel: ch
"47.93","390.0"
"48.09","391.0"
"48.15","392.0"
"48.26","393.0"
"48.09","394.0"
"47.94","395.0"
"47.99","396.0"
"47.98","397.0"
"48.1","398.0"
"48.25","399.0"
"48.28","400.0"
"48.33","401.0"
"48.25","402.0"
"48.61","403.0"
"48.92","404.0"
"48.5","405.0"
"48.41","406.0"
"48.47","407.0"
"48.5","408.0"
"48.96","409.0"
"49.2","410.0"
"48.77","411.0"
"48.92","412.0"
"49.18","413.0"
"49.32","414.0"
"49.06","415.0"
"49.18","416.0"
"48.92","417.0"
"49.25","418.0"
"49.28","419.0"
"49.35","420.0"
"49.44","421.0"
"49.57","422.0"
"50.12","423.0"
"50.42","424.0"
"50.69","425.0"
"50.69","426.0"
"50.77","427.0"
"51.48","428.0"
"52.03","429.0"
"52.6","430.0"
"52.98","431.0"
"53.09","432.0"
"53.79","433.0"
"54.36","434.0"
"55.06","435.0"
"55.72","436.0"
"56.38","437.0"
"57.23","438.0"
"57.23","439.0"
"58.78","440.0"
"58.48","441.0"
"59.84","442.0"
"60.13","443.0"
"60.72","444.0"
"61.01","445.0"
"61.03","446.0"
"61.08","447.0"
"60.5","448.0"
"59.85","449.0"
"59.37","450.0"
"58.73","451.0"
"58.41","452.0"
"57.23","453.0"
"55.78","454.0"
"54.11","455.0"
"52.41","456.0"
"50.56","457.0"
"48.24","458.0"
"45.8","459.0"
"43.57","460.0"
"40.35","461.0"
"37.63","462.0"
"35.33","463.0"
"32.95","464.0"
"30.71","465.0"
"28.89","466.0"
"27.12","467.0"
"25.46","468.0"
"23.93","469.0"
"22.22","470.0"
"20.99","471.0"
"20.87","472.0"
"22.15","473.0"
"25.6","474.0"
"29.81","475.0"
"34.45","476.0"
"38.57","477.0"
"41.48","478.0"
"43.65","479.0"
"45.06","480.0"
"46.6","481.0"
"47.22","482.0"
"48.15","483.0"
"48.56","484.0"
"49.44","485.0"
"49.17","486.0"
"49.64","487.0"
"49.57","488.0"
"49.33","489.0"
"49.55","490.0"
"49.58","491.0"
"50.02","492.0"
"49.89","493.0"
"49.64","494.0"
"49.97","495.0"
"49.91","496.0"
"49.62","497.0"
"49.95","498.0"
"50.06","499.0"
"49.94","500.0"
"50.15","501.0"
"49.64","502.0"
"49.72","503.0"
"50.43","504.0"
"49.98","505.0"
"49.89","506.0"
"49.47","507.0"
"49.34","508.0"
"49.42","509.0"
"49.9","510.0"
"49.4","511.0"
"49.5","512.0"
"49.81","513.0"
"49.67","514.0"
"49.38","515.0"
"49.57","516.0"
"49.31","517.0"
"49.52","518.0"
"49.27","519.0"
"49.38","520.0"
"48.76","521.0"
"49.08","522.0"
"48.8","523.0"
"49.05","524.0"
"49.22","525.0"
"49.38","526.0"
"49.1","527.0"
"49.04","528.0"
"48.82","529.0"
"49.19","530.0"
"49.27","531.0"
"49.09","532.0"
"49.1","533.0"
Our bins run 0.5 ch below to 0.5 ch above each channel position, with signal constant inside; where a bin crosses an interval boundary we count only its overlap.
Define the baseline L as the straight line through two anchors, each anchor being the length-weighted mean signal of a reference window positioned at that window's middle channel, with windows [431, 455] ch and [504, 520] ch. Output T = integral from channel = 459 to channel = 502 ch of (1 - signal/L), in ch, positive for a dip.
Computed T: 9.9 ch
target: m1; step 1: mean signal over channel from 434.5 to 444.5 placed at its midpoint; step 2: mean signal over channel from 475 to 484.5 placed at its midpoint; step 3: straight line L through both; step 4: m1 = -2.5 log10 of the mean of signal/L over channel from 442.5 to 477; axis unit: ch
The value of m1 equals 0.19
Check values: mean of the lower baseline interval 58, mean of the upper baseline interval 43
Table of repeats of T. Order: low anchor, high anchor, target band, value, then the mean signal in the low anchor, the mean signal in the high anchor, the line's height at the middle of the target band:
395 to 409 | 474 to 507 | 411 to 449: -4.6 ch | 48.4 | 47.2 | 48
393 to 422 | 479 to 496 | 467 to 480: 5.1 ch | 48.7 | 48.7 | 48.7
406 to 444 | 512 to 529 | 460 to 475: 6.5 ch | 52.2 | 49.3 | 50.9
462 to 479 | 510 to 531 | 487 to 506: -4.9 ch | 29.5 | 49.3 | 39.8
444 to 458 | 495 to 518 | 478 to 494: 1.3 ch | 57.5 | 49.7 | 52.6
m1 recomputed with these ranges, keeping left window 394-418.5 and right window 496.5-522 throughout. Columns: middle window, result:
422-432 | -0.05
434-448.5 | -0.20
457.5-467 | 0.29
